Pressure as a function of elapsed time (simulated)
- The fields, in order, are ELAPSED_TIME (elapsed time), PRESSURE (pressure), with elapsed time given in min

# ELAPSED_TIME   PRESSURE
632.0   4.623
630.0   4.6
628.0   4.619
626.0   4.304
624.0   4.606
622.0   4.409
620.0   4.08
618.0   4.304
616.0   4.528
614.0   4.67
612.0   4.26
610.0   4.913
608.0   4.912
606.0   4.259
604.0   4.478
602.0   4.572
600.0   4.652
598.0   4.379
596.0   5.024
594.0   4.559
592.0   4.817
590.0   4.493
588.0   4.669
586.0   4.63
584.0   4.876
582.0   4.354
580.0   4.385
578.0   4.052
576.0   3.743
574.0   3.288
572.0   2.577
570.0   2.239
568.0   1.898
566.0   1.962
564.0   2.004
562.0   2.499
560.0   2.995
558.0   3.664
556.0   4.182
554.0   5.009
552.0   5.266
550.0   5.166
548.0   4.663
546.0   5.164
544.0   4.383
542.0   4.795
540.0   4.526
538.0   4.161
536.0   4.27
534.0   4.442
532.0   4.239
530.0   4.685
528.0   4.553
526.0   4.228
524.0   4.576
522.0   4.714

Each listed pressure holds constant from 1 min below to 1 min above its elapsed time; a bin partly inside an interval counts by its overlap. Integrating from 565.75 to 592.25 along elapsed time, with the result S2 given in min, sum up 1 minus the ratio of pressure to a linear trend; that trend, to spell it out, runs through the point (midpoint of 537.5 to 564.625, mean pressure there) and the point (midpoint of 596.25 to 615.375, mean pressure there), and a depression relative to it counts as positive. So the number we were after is 4.1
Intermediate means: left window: 4.21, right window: 4.58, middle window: 3.73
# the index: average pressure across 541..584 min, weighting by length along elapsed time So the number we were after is 3.75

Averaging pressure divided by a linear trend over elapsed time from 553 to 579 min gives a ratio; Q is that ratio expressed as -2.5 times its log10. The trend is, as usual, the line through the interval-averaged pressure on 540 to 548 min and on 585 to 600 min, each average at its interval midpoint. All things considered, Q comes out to 0.457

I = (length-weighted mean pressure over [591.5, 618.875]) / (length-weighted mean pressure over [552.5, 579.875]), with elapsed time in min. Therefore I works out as 1.45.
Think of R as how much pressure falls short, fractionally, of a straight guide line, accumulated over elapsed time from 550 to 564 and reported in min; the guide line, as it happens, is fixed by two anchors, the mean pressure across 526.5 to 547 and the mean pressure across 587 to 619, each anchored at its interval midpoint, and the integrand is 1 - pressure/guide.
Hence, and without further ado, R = 2.0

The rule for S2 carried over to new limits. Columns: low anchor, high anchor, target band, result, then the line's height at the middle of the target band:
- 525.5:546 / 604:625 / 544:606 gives 6.4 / 4.48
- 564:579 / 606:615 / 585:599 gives -3.4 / 3.75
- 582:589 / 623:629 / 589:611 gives -0.1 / 4.61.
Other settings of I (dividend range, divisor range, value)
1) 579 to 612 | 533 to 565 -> 1.10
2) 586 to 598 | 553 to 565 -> 1.38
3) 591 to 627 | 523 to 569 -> 1.12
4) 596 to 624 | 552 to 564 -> 1.23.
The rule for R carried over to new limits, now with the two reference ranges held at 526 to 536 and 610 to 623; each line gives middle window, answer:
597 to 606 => -0.15 min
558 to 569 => 5.04 min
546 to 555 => -1.24 min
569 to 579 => 2.81 min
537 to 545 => -0.06 min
